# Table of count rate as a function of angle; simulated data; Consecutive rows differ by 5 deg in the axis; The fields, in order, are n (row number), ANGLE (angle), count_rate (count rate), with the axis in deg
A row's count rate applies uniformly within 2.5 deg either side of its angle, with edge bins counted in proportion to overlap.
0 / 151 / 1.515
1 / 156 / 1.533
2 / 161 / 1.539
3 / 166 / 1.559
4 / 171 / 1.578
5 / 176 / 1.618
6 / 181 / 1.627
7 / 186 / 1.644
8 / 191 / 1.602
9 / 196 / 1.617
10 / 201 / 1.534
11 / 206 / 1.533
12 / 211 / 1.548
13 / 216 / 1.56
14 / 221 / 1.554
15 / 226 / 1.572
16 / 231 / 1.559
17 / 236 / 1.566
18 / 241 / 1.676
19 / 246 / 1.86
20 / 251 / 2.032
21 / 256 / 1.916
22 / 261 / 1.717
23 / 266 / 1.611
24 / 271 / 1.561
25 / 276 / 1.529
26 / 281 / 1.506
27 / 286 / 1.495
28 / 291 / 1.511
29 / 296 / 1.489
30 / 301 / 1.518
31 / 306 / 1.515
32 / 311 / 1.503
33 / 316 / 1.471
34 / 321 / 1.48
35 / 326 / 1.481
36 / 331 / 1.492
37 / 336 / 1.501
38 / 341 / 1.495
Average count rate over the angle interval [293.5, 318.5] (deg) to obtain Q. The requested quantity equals 1.5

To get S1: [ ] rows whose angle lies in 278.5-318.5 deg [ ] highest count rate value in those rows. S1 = 1.518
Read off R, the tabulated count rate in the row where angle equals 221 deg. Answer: 1.554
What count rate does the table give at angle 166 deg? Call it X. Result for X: 1.559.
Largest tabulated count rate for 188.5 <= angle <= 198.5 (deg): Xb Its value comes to 1.617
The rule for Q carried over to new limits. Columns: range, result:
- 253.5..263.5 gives 1.82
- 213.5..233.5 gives 1.56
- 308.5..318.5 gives 1.49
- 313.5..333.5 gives 1.48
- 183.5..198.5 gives 1.62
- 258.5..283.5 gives 1.58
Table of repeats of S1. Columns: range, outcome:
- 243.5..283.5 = 2.032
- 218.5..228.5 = 1.572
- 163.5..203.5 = 1.644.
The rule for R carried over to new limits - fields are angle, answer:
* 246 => 1.86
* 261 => 1.717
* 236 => 1.566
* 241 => 1.676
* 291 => 1.511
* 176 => 1.618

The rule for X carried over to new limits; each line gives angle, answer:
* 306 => 1.515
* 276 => 1.529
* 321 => 1.48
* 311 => 1.503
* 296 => 1.489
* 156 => 1.533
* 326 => 1.481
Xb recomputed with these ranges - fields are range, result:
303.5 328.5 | 1.515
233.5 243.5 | 1.676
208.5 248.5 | 1.86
